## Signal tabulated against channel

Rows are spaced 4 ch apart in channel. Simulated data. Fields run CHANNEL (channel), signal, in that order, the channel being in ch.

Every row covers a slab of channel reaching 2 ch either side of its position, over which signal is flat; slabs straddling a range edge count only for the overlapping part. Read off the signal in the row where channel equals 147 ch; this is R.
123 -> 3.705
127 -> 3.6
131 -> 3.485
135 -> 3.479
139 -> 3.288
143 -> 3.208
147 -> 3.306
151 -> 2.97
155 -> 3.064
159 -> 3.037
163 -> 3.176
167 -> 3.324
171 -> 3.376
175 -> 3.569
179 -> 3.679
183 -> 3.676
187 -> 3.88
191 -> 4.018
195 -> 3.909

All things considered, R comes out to 3.306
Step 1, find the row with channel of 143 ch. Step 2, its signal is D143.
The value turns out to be 3.208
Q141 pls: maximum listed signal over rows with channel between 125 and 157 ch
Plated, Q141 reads 3.6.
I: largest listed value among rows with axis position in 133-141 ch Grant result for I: 3.479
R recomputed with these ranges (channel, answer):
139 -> 3.288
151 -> 2.97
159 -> 3.037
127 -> 3.6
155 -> 3.064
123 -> 3.705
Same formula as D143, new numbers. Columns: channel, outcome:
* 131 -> 3.485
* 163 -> 3.176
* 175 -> 3.569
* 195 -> 3.909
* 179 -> 3.679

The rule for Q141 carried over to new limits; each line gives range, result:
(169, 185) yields 3.679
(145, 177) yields 3.569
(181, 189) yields 3.88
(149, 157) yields 3.064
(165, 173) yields 3.376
